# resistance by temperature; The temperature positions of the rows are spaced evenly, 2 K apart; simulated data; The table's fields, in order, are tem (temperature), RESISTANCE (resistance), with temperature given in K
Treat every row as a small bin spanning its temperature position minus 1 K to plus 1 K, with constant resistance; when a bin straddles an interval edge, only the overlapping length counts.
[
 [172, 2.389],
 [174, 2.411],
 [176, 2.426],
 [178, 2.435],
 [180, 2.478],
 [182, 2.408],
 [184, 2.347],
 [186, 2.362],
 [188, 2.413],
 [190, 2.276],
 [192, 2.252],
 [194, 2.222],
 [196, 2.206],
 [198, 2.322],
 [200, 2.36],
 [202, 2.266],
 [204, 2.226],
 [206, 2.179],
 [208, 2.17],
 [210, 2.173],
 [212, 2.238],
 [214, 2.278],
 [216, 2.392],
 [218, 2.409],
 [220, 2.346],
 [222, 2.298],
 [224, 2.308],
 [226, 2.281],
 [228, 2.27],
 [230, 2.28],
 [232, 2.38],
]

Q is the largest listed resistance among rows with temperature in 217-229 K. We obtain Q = 2.409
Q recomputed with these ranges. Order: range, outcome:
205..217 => 2.392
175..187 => 2.478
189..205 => 2.36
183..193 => 2.413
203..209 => 2.226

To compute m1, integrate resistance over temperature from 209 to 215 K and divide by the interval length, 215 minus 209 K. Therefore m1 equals 2.23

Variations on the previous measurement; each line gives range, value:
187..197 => 2.27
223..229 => 2.29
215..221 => 2.38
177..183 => 2.44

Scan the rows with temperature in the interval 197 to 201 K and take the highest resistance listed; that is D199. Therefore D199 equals 2.36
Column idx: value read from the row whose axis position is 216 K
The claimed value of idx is 2.392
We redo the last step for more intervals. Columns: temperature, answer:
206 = 2.179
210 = 2.173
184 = 2.347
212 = 2.238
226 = 2.281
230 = 2.28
